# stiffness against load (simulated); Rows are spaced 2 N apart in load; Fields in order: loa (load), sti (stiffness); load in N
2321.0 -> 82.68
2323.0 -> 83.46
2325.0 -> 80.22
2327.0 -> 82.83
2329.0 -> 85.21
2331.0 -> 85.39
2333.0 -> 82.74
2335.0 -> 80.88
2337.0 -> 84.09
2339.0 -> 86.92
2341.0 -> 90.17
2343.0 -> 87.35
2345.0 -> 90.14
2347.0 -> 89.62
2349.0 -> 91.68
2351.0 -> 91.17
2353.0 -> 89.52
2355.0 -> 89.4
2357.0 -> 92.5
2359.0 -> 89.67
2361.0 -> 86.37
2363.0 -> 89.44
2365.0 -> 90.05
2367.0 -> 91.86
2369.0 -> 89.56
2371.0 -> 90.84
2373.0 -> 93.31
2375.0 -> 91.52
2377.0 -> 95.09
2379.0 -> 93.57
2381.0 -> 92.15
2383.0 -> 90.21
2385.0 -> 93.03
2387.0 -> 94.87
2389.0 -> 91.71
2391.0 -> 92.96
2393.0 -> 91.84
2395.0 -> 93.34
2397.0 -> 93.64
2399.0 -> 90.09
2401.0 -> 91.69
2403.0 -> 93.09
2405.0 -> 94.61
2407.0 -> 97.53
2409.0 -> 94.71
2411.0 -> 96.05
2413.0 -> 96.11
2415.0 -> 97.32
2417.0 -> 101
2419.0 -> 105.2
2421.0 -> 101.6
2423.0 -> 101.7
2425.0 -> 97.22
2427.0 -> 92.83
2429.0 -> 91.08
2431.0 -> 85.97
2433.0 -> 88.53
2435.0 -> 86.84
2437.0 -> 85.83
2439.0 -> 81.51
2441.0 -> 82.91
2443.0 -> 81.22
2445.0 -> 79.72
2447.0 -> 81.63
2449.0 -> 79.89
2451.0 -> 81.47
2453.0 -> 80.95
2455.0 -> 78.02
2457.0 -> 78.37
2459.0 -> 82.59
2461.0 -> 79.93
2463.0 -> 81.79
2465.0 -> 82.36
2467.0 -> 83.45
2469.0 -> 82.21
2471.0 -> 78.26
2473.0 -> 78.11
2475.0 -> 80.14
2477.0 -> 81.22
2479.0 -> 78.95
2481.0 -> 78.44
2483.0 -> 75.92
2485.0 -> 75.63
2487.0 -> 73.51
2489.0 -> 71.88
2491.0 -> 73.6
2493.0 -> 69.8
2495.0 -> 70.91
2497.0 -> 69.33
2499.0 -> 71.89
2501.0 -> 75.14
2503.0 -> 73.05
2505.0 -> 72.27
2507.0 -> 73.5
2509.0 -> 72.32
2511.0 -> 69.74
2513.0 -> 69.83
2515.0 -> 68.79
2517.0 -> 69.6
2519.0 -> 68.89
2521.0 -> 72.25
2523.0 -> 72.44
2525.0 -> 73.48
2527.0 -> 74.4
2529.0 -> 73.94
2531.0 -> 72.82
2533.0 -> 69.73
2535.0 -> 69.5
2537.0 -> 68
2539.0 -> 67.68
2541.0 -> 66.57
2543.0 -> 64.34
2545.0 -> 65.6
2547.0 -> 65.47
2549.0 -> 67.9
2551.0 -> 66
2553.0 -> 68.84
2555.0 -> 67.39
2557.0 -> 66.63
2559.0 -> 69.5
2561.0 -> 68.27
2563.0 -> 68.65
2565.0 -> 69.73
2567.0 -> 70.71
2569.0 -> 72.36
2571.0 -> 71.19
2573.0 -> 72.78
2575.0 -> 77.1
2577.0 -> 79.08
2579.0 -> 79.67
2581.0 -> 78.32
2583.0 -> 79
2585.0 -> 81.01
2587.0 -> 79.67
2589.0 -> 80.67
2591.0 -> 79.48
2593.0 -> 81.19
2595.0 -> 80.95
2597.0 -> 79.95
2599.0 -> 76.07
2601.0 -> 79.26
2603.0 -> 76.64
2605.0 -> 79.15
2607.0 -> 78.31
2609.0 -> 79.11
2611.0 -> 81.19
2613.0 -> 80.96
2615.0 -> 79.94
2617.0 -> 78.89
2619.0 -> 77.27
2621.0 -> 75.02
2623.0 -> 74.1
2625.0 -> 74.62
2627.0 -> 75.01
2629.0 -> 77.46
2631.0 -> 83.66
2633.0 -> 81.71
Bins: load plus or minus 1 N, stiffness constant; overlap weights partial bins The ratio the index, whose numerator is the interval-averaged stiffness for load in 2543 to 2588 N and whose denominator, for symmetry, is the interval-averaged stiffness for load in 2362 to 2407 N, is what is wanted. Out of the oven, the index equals 0.78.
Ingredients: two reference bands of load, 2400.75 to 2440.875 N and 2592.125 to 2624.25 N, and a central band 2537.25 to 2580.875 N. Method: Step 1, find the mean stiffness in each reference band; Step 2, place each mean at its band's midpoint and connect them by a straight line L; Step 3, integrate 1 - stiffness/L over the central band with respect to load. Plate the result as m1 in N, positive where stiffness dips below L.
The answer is 6.7 N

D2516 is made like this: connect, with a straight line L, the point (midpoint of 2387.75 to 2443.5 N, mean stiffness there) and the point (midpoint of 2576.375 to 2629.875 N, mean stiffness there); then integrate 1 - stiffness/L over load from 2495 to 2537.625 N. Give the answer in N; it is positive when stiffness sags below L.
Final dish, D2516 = 6.9 N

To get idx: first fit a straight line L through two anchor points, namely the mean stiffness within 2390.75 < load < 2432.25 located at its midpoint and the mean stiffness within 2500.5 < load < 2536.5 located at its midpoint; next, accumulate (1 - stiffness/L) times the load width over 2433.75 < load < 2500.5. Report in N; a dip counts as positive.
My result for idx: 3.4 N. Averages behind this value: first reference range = 95.2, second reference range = 71.7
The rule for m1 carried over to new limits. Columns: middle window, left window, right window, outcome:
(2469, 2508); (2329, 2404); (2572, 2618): 4.3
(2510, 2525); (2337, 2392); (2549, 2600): 1.6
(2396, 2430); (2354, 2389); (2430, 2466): -3.9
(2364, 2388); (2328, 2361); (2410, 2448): -0.8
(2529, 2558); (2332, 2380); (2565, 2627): 4.5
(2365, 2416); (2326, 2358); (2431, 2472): -4.9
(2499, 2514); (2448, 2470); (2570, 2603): 1.5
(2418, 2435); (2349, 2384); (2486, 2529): -2.5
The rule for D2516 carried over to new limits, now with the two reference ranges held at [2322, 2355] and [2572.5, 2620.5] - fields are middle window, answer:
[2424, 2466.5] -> -0.2 N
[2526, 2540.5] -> 1.8 N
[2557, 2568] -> 1.5 N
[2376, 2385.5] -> -0.8 N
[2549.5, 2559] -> 1.5 N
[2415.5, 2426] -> -2.1 N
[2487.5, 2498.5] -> 1.4 N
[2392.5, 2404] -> -1.0 N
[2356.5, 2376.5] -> -1.2 N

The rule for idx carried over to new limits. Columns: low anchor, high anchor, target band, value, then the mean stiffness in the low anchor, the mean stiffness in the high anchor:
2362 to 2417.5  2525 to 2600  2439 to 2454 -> 0.9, 93.2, 72.7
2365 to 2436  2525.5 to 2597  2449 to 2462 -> 0.9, 93.7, 72.5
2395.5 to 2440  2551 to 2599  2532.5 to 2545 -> 1.9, 93.8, 74.7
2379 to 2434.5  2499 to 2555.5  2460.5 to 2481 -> 0.2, 94.4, 70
